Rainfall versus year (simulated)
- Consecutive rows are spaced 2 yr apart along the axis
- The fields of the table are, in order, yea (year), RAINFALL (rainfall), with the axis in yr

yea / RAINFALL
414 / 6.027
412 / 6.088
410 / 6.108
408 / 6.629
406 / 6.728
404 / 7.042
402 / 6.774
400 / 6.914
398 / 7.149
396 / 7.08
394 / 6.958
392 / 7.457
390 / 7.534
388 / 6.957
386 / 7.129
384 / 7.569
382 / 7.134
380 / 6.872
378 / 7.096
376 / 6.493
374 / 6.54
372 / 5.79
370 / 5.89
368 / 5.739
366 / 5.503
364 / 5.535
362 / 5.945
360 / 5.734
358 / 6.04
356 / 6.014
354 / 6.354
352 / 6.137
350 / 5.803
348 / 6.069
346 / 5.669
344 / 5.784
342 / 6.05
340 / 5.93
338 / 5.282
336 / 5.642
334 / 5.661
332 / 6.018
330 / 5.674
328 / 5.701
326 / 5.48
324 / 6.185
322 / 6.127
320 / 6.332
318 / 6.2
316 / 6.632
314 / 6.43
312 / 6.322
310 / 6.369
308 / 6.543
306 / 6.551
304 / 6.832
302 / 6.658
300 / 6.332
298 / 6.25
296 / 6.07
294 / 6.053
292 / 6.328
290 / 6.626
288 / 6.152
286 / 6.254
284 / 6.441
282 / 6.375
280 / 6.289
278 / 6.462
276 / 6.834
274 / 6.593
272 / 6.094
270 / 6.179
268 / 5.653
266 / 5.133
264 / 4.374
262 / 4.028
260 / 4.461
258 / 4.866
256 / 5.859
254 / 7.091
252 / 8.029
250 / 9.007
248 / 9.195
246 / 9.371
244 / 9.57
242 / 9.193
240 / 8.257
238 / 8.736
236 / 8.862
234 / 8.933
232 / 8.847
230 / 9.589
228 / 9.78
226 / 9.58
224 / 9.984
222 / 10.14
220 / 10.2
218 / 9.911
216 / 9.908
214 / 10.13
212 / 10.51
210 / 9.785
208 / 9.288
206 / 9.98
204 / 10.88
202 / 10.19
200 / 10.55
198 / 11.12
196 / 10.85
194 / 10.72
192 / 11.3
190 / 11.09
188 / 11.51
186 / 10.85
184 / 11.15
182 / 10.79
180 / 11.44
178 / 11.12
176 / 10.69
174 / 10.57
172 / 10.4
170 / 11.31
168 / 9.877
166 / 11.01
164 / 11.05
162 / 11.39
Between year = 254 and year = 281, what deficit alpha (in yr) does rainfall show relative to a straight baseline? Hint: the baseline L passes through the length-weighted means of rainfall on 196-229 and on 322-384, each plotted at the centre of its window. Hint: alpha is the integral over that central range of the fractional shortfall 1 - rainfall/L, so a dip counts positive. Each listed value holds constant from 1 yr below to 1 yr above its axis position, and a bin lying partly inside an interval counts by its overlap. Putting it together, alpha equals 9.0 yr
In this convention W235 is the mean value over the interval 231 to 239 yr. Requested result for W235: 8.84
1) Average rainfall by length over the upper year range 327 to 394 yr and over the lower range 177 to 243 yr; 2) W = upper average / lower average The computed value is 0.6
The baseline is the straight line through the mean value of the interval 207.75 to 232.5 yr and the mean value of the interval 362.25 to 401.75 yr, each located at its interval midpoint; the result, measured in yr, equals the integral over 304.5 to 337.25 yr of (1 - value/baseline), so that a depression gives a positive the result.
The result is 7.3 yr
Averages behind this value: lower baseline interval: 9.86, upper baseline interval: 6.69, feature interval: 6.12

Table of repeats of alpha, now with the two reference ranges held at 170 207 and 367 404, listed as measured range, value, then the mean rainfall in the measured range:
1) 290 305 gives 3.9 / 6.38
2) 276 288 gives 3.4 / 6.39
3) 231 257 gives 3.2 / 8.53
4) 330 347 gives 4.5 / 5.75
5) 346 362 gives 3.2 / 5.99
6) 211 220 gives 0.2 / 10.1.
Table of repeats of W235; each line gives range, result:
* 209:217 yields 10.1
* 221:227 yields 9.9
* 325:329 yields 5.59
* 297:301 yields 6.29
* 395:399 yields 7.11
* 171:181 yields 10.8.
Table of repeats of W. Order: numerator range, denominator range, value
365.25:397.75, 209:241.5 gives 0.71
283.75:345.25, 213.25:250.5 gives 0.65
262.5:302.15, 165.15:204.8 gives 0.56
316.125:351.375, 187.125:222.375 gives 0.56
